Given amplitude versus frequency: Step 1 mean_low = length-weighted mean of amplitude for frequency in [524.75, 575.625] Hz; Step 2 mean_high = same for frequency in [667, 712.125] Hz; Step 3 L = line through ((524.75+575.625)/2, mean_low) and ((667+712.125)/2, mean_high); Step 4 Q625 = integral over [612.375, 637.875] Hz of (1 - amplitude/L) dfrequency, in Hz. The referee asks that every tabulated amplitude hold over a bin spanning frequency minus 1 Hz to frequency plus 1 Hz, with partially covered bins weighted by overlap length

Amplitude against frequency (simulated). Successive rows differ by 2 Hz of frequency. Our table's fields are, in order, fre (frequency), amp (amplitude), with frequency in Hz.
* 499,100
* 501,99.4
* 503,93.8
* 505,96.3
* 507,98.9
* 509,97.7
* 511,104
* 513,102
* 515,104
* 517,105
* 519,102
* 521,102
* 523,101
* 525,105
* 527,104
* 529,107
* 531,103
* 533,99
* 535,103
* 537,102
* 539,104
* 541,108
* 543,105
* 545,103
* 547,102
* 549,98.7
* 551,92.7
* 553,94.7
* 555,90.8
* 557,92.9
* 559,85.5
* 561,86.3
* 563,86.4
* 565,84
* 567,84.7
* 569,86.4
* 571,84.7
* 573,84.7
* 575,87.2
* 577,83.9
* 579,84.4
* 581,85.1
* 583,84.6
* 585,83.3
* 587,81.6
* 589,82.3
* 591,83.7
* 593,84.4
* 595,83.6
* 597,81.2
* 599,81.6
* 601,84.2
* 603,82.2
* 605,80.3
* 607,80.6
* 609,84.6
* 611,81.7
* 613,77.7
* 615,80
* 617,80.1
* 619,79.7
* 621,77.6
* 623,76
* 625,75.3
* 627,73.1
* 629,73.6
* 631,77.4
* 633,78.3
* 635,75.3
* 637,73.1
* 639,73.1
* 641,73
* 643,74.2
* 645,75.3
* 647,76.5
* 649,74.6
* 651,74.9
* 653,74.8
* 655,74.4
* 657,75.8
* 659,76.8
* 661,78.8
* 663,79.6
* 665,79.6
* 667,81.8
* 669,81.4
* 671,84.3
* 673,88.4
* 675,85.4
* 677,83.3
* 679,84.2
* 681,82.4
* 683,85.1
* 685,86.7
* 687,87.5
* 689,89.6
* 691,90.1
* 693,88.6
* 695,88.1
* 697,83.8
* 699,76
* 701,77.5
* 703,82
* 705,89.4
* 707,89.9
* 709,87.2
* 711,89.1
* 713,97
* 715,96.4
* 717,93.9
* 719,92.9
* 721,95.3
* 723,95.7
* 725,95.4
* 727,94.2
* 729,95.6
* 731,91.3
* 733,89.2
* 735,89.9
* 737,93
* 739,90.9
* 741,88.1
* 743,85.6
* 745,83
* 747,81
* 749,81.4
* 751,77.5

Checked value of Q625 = 3.78 Hz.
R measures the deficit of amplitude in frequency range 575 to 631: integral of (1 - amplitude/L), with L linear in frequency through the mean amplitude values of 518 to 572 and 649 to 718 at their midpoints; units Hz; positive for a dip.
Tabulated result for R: 6.5 Hz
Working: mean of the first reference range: 97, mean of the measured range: 81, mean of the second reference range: 84.1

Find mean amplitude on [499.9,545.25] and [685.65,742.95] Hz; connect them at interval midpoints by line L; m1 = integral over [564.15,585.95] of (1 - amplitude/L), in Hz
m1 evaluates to 3.07 Hz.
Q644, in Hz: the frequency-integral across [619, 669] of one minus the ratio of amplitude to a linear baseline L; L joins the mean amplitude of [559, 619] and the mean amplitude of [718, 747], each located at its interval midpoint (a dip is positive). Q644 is 5.9 Hz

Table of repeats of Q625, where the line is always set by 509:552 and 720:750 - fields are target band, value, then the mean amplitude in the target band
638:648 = 2.2 Hz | 74.4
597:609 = 2.0 Hz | 82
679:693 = 0.9 Hz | 86.8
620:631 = 2.4 Hz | 75.3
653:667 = 2.5 Hz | 77.6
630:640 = 2.2 Hz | 75.4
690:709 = 1.4 Hz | 85.2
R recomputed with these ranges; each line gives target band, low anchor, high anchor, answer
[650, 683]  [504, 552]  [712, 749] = 4.94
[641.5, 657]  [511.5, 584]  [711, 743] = 3.15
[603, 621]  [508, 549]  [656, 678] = 1.89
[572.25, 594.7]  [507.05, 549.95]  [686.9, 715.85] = 3.18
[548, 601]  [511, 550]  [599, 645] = 2.82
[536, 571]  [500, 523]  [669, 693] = 0.98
